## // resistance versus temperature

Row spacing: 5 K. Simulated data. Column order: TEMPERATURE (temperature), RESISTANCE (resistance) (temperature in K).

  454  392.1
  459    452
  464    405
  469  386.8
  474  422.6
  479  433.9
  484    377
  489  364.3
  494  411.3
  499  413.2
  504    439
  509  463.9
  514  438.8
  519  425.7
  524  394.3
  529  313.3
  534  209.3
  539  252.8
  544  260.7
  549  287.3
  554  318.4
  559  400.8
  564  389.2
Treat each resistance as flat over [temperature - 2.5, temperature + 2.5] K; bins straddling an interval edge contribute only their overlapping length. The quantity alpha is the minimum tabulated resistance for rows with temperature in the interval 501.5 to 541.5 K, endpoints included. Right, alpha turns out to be 209.3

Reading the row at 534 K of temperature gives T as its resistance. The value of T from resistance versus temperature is 209.3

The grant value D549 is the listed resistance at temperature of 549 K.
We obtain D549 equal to 287.3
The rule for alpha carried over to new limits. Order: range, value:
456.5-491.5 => 364.3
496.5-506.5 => 413.2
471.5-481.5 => 422.6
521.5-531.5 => 313.3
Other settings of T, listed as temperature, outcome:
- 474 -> 422.6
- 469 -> 386.8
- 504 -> 439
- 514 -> 438.8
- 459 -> 452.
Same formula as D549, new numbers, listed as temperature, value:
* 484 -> 377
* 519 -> 425.7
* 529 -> 313.3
